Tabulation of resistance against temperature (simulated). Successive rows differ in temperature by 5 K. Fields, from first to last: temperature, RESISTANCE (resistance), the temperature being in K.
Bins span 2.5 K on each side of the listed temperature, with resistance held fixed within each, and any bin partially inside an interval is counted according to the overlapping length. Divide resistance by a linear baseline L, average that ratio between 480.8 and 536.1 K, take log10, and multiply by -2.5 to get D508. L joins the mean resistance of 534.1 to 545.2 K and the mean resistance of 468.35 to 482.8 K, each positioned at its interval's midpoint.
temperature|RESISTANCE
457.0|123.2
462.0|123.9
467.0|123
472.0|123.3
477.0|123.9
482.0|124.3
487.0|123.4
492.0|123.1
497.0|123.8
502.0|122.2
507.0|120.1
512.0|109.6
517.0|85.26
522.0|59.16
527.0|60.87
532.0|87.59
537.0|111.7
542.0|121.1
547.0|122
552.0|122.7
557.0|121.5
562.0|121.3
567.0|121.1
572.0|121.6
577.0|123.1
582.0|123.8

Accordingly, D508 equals 0.16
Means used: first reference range 124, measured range 103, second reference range 116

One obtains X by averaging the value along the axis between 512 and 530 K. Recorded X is 74.7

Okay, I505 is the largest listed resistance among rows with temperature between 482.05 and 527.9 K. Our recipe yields 123.8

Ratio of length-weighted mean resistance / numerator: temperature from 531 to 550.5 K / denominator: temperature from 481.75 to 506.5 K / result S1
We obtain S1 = 0.92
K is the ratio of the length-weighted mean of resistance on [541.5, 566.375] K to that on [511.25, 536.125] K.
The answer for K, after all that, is 1.51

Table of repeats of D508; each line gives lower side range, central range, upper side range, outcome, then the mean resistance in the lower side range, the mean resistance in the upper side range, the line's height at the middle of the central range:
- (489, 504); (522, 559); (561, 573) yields 0.18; 123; 121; 122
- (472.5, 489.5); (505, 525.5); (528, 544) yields 0.21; 124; 102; 110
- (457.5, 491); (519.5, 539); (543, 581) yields 0.48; 124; 122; 123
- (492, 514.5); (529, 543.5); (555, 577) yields 0.16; 119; 122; 121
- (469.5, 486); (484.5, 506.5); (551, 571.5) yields 0.00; 124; 122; 123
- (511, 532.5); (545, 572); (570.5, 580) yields -0.13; 77.8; 123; 109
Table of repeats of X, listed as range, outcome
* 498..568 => 106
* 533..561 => 118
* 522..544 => 90.6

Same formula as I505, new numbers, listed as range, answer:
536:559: 122.7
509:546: 121.1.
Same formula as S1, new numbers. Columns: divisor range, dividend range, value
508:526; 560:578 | 1.42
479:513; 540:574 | 1.00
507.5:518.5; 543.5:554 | 1.19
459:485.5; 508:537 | 0.69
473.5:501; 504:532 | 0.71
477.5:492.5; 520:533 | 0.55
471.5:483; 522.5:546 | 0.76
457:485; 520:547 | 0.74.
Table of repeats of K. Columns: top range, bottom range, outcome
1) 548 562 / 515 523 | 1.65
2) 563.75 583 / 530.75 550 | 1.09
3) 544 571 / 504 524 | 1.28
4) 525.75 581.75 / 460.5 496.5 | 0.92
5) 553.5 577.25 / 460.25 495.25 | 0.98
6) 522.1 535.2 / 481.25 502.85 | 0.60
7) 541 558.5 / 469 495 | 0.99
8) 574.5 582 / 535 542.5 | 1.07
